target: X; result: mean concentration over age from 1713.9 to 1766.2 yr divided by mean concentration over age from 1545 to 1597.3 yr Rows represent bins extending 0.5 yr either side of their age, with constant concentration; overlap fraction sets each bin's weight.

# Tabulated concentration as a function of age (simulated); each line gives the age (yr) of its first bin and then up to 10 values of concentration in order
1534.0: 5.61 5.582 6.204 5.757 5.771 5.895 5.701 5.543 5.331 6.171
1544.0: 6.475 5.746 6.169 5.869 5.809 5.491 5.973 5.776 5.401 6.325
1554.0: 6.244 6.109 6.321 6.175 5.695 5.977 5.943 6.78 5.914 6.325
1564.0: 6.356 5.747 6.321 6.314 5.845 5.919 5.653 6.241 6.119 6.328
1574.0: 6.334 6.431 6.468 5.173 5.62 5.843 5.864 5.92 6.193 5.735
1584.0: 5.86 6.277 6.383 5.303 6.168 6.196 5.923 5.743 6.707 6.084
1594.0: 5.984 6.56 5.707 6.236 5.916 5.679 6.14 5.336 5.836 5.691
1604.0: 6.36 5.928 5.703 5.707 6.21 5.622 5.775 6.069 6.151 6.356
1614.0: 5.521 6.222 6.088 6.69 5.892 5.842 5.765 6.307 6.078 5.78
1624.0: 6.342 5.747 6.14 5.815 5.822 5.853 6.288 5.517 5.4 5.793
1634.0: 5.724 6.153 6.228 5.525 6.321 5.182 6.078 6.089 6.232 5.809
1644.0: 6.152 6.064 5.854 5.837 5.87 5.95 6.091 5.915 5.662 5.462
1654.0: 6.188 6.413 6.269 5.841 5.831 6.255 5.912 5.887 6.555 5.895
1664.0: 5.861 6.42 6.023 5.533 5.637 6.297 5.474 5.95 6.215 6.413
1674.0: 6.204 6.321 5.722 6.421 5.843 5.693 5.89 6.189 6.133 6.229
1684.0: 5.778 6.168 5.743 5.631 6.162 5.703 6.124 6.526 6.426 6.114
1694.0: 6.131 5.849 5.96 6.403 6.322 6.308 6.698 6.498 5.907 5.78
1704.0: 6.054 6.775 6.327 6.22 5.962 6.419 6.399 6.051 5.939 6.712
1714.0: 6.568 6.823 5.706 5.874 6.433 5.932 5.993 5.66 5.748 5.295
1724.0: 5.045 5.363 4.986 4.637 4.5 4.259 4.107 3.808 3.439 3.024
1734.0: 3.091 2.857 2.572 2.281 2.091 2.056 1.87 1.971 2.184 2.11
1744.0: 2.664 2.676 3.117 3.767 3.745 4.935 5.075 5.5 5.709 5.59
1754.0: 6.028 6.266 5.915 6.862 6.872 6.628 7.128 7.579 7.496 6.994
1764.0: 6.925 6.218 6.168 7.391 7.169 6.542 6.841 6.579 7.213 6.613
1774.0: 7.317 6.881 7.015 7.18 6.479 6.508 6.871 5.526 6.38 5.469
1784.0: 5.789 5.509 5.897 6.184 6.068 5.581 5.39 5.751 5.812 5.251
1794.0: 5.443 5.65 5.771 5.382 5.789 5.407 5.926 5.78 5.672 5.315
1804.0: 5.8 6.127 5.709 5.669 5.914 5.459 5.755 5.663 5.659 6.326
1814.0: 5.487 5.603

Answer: 0.8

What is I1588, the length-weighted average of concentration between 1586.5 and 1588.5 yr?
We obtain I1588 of 5.74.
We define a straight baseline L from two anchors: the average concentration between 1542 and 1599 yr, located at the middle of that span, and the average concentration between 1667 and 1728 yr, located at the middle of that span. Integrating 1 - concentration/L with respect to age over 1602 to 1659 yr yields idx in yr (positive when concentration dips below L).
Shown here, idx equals 0.66 yr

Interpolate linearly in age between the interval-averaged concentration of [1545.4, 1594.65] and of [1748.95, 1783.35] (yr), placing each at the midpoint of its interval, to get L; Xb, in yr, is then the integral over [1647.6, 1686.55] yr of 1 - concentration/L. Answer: 1.7 yr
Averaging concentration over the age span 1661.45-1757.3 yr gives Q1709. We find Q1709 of 5.33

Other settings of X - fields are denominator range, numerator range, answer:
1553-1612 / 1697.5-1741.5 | 0.84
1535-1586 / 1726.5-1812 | 0.89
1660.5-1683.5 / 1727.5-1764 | 0.73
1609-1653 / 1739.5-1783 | 0.96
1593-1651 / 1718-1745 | 0.64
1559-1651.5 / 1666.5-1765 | 0.91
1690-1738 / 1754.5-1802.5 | 1.16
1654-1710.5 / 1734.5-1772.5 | 0.83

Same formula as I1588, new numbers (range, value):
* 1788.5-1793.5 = 5.56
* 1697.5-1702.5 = 6.35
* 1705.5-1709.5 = 6.23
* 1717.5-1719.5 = 6.18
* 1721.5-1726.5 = 5.29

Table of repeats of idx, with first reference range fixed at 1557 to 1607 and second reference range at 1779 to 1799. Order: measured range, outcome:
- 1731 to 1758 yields 9.4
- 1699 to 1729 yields -0.3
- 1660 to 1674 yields -0.2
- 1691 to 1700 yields -0.5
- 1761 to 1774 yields -2.5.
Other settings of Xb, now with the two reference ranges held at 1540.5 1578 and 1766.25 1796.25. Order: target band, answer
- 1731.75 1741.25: 5.66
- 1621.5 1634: 0.45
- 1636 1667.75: 0.80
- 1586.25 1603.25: 0.26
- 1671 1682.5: 0.12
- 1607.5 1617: 0.06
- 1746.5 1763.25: 0.68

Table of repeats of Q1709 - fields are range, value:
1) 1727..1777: 5.03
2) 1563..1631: 6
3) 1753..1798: 6.36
